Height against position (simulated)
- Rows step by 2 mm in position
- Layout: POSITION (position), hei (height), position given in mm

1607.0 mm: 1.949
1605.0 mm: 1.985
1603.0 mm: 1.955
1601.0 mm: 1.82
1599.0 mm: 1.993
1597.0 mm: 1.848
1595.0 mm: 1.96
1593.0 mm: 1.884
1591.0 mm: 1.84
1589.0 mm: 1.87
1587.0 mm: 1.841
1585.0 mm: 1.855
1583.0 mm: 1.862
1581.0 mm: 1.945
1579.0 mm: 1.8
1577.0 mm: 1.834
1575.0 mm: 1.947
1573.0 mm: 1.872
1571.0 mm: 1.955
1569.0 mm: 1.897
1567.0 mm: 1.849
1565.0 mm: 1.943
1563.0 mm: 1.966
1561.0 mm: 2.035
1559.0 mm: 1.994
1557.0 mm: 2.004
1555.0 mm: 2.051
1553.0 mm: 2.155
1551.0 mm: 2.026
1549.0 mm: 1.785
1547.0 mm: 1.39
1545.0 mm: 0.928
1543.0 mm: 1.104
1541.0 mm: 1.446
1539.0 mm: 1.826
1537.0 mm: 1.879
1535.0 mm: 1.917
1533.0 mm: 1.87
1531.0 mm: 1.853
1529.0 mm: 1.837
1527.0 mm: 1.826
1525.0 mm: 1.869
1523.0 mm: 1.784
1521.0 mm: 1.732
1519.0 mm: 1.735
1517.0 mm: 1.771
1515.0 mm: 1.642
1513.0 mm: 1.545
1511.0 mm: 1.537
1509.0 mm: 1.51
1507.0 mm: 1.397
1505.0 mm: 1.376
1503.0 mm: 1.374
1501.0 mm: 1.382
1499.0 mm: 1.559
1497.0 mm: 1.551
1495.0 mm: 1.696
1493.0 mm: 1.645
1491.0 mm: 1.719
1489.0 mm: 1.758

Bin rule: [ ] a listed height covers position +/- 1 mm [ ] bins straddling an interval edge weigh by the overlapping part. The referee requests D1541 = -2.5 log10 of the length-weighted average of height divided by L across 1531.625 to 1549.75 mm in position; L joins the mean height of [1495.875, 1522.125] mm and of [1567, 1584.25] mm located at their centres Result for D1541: 0.09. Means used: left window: 1.55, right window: 1.89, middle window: 1.57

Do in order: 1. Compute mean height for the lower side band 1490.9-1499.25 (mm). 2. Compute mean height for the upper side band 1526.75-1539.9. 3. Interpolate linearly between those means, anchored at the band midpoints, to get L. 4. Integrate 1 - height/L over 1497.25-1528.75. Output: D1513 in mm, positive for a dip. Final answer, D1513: 2.4 mm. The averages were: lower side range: 1.63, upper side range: 1.86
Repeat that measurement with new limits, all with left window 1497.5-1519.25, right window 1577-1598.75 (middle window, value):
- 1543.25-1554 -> 0.5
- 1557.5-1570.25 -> -1.3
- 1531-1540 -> -1.3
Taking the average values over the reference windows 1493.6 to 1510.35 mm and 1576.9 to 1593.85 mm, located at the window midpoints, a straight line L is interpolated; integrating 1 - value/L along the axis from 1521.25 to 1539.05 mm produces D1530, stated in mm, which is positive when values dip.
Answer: -2.6 mm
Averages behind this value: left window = 1.49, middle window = 1.85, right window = 1.86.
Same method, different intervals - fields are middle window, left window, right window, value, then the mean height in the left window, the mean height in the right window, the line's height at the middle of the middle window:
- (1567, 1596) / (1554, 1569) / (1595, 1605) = 0.9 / 1.97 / 1.92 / 1.94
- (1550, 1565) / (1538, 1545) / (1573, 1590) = -4.3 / 1.38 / 1.87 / 1.58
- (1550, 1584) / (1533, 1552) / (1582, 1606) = -4.1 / 1.6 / 1.89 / 1.74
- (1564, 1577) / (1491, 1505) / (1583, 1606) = -0.7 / 1.54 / 1.89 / 1.81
